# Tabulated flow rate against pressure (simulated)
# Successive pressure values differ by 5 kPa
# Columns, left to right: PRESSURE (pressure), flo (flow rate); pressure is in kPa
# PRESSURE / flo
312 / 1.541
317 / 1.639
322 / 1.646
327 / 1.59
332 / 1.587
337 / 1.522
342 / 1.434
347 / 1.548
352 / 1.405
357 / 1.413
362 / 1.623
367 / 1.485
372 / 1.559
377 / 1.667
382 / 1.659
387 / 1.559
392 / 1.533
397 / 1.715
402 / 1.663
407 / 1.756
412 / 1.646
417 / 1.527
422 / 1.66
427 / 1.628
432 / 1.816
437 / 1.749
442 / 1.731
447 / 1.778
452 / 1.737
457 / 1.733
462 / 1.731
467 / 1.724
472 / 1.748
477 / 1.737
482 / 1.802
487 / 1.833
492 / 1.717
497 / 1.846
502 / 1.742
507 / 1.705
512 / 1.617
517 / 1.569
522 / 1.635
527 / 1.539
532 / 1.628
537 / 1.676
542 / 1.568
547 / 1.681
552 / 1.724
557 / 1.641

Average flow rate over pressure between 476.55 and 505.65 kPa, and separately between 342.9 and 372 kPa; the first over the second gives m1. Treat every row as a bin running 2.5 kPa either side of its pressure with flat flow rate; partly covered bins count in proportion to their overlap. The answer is 1.2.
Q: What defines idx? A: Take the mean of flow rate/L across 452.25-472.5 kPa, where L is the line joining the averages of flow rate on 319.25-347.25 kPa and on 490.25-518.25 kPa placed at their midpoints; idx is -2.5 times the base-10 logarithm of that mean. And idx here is -0.04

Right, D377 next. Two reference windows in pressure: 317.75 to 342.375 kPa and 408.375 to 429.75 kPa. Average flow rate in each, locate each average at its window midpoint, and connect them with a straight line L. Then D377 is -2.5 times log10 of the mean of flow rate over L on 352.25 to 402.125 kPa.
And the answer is 0.02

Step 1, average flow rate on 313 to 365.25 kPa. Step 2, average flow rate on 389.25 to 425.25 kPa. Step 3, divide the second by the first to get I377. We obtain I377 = 1.07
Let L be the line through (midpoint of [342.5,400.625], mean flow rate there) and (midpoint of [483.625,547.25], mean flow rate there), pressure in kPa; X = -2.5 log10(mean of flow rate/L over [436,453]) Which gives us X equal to -0.09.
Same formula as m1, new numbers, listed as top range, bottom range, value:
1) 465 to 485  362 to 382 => 1.11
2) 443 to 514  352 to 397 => 1.12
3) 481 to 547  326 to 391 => 1.09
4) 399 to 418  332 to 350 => 1.10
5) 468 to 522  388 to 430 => 1.05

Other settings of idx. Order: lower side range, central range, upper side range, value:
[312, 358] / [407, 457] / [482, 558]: -0.06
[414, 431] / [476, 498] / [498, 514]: -0.06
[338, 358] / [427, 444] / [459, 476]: -0.05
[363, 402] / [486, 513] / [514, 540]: -0.09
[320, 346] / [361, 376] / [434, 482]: 0.03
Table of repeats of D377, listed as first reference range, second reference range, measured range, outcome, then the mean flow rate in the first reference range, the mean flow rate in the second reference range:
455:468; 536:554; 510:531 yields 0.06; 1.73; 1.66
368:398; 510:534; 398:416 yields -0.05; 1.6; 1.6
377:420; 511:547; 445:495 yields -0.09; 1.63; 1.61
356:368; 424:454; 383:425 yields 0.00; 1.52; 1.74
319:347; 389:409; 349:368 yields 0.08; 1.56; 1.66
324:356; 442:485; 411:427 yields 0.04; 1.51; 1.75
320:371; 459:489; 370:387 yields -0.02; 1.53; 1.76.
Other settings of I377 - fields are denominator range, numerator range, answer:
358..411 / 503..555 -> 1.01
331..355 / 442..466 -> 1.17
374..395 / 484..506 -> 1.11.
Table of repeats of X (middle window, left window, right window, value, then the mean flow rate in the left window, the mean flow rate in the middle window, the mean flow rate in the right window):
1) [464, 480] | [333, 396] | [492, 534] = -0.070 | 1.54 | 1.74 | 1.66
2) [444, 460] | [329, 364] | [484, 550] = -0.090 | 1.5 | 1.75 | 1.67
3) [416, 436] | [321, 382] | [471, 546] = -0.041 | 1.54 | 1.67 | 1.69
